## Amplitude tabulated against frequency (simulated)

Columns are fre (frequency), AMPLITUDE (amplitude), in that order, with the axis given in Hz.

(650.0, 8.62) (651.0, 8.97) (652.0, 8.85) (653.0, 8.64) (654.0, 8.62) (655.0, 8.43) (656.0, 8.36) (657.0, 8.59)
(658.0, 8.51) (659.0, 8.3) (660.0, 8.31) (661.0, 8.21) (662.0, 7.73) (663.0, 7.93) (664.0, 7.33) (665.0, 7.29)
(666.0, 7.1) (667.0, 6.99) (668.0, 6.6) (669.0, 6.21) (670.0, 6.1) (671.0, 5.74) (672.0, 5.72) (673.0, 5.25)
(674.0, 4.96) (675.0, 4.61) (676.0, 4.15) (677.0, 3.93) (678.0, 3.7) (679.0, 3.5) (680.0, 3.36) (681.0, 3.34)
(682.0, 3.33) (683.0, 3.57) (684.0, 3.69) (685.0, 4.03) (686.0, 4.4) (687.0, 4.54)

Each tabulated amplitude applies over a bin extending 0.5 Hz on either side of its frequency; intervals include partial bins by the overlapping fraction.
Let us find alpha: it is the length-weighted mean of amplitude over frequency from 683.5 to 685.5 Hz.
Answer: 3.86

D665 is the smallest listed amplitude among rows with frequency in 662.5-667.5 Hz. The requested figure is 6.99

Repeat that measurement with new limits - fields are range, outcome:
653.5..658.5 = 8.36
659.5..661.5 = 8.21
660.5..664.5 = 7.33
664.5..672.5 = 5.72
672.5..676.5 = 4.15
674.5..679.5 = 3.5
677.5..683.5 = 3.33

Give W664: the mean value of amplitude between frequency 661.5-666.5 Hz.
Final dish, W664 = 7.48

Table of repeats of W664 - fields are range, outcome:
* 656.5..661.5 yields 8.38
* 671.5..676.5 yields 4.94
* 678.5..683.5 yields 3.42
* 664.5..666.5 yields 7.2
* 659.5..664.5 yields 7.9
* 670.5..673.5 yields 5.57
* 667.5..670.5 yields 6.3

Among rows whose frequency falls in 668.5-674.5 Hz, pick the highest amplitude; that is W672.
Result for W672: 6.21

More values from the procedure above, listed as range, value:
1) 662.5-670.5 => 7.93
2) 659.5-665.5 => 8.31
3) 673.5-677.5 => 4.96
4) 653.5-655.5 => 8.62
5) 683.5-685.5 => 4.03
